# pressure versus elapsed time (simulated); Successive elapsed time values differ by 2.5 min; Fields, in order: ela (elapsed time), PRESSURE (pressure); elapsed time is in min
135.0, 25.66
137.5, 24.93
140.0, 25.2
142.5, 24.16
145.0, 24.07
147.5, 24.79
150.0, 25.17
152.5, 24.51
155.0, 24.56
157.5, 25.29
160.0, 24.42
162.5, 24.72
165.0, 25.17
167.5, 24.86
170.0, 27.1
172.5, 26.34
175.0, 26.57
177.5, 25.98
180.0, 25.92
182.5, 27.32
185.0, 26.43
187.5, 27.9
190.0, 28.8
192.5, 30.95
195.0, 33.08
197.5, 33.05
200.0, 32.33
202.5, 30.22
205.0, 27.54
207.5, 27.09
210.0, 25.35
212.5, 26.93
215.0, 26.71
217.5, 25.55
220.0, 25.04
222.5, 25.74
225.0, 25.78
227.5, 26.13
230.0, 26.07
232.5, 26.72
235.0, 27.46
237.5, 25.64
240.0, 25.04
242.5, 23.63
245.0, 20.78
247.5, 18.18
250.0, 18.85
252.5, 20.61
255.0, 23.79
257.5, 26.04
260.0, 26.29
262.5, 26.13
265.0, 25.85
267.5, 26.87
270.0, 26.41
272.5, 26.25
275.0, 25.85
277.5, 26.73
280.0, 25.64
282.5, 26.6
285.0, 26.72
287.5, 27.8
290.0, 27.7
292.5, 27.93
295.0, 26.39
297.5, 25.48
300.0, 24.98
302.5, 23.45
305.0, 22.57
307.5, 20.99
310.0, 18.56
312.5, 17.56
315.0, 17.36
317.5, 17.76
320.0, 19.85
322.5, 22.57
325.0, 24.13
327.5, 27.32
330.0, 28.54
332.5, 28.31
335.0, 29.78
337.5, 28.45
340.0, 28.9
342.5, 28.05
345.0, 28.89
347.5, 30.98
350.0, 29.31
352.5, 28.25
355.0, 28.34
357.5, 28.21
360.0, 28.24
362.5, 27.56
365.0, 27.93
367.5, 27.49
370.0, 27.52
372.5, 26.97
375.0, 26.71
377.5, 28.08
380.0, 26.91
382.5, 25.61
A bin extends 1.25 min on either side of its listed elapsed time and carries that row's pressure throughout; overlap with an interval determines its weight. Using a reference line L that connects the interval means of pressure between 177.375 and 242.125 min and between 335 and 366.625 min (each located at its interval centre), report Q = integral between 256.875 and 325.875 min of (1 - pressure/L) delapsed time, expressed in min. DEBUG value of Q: 9.40 min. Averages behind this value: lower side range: 27.5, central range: 24.3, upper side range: 28.6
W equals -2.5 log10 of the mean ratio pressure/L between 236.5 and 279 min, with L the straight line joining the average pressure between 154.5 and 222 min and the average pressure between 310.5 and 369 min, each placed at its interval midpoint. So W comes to 0.10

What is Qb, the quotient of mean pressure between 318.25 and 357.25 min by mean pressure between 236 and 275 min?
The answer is 1.13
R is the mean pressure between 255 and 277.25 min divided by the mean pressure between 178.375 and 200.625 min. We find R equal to 0.89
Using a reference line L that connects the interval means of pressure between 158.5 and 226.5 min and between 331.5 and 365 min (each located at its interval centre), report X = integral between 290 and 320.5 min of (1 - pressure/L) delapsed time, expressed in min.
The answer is 6.6 min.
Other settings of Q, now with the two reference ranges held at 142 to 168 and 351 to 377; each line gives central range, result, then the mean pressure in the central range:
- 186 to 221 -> -4.43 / 28.6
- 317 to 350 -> 0.71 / 26.7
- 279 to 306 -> 0.75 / 26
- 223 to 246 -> 0.49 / 25.3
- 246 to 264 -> 2.28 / 22.9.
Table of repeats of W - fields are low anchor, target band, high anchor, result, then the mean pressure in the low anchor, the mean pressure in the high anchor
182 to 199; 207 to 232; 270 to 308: 0.103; 29.8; 25.8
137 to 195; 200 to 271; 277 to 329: -0.021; 26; 23.7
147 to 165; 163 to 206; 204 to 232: -0.109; 24.8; 26.2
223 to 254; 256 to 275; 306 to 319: -0.196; 23.8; 18.6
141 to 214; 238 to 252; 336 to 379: 0.264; 26.9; 28.2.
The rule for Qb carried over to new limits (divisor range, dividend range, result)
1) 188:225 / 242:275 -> 0.84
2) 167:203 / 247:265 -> 0.82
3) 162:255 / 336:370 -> 1.09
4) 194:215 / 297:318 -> 0.72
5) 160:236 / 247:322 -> 0.88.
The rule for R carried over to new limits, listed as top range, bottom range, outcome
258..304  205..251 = 1.05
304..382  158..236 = 0.95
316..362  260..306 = 1.03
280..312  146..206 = 0.91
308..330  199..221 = 0.77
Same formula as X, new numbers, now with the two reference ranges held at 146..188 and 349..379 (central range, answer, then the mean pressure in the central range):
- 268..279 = 0.21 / 26.3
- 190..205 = -3.06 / 31.3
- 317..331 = 1.97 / 23.6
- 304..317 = 3.82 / 19.3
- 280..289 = 0.04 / 26.9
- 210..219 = -0.01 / 26.2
